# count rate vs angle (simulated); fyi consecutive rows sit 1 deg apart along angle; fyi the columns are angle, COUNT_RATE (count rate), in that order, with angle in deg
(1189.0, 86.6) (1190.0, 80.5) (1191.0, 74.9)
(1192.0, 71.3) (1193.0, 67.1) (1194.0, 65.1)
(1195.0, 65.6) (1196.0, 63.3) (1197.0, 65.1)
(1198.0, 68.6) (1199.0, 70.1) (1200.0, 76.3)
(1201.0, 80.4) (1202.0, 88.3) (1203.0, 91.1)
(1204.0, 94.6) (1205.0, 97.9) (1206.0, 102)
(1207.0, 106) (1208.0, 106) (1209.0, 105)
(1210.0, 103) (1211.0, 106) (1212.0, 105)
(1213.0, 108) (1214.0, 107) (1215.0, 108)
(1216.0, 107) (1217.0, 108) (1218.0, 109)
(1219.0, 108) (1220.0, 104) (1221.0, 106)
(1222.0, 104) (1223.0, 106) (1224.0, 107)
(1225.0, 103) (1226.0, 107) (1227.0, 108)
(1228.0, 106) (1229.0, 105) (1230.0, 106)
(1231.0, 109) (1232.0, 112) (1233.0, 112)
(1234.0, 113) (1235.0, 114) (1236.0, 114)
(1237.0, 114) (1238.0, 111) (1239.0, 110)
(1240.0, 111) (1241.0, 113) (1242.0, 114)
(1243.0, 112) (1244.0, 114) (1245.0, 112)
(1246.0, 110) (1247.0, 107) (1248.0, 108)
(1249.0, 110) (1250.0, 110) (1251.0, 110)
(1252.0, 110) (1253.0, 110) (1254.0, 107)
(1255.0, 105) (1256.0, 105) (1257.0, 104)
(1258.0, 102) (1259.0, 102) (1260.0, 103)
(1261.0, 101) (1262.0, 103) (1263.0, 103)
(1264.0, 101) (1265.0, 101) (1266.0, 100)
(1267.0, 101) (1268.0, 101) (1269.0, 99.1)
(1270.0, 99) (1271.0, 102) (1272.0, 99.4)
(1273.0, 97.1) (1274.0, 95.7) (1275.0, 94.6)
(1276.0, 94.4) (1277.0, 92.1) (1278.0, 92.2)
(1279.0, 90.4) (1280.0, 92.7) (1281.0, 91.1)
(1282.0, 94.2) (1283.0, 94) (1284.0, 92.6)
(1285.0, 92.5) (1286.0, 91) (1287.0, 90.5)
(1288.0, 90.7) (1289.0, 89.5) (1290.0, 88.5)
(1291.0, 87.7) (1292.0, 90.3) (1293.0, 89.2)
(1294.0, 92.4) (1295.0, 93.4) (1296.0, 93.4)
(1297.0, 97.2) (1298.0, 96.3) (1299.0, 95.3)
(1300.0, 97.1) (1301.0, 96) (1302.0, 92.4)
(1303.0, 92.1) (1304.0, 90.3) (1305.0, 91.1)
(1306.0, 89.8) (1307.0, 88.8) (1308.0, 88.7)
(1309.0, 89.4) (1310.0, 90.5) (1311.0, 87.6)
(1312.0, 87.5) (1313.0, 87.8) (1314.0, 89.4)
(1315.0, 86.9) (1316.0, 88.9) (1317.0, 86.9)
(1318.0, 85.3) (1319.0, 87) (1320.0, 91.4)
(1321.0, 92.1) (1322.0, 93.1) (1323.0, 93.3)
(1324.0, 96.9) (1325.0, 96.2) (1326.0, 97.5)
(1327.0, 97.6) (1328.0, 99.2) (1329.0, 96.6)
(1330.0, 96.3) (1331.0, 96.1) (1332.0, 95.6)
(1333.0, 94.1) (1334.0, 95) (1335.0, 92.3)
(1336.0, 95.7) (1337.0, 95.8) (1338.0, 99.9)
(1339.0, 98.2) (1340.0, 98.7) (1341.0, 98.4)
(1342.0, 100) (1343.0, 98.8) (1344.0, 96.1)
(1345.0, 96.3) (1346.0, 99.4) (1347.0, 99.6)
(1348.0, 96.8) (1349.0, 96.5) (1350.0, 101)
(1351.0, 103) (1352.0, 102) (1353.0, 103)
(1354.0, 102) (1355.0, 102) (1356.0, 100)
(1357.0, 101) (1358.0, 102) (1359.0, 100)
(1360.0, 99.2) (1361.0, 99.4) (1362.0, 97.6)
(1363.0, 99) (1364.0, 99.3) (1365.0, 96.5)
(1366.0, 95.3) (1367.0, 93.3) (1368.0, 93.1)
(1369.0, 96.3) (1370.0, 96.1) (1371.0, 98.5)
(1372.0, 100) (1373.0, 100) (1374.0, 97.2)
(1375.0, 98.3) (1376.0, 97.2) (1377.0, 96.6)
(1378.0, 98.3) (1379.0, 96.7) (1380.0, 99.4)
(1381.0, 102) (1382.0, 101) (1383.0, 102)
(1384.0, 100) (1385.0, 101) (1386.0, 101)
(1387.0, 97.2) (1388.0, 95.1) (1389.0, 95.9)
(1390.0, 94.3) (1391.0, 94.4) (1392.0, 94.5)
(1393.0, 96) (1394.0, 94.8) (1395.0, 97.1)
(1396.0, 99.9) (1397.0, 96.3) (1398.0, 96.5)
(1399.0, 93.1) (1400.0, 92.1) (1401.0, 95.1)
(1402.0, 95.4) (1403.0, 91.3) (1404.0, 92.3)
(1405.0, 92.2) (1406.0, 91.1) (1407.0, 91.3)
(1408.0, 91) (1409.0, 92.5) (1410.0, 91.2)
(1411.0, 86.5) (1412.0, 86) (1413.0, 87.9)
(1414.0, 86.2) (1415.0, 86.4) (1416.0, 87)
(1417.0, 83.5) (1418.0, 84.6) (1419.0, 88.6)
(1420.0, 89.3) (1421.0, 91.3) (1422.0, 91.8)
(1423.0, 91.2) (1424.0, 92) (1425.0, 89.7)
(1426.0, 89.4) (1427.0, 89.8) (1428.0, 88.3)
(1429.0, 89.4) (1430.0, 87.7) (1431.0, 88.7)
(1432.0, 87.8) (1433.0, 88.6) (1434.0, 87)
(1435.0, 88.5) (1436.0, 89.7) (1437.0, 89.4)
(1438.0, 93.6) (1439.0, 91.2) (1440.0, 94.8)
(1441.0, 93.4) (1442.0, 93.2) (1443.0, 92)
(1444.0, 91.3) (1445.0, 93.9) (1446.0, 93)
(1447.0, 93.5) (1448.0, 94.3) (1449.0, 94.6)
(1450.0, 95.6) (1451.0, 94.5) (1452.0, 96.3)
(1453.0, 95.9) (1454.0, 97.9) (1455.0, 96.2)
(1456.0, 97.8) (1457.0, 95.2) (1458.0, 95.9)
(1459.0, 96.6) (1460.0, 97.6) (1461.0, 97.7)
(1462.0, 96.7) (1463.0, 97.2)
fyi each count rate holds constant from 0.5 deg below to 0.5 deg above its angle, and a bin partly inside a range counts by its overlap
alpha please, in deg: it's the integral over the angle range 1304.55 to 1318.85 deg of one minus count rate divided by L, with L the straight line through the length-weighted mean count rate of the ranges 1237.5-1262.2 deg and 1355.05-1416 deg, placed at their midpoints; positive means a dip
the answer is 2.0 deg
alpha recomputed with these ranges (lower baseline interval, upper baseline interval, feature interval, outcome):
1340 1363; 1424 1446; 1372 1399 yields -0.5 deg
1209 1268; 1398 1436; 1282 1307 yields 2.4 deg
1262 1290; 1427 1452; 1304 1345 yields 0.5 deg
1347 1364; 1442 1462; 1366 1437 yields 3.4 deg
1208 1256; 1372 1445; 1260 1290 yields 2.5 deg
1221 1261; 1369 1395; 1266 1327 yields 6.8 deg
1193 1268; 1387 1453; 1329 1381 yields -1.6 deg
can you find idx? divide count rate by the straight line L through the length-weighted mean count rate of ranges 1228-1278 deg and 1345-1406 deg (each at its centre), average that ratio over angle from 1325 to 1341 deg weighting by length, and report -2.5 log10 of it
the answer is 0.04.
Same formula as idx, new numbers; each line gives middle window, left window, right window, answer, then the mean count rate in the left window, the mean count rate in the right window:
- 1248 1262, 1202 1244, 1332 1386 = -0.01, 107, 98.5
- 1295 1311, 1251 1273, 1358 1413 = 0.09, 103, 96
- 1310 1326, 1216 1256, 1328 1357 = 0.12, 109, 98.3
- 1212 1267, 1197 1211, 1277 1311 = -0.18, 91.1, 91.8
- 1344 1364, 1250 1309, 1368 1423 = -0.05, 96.5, 94.2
